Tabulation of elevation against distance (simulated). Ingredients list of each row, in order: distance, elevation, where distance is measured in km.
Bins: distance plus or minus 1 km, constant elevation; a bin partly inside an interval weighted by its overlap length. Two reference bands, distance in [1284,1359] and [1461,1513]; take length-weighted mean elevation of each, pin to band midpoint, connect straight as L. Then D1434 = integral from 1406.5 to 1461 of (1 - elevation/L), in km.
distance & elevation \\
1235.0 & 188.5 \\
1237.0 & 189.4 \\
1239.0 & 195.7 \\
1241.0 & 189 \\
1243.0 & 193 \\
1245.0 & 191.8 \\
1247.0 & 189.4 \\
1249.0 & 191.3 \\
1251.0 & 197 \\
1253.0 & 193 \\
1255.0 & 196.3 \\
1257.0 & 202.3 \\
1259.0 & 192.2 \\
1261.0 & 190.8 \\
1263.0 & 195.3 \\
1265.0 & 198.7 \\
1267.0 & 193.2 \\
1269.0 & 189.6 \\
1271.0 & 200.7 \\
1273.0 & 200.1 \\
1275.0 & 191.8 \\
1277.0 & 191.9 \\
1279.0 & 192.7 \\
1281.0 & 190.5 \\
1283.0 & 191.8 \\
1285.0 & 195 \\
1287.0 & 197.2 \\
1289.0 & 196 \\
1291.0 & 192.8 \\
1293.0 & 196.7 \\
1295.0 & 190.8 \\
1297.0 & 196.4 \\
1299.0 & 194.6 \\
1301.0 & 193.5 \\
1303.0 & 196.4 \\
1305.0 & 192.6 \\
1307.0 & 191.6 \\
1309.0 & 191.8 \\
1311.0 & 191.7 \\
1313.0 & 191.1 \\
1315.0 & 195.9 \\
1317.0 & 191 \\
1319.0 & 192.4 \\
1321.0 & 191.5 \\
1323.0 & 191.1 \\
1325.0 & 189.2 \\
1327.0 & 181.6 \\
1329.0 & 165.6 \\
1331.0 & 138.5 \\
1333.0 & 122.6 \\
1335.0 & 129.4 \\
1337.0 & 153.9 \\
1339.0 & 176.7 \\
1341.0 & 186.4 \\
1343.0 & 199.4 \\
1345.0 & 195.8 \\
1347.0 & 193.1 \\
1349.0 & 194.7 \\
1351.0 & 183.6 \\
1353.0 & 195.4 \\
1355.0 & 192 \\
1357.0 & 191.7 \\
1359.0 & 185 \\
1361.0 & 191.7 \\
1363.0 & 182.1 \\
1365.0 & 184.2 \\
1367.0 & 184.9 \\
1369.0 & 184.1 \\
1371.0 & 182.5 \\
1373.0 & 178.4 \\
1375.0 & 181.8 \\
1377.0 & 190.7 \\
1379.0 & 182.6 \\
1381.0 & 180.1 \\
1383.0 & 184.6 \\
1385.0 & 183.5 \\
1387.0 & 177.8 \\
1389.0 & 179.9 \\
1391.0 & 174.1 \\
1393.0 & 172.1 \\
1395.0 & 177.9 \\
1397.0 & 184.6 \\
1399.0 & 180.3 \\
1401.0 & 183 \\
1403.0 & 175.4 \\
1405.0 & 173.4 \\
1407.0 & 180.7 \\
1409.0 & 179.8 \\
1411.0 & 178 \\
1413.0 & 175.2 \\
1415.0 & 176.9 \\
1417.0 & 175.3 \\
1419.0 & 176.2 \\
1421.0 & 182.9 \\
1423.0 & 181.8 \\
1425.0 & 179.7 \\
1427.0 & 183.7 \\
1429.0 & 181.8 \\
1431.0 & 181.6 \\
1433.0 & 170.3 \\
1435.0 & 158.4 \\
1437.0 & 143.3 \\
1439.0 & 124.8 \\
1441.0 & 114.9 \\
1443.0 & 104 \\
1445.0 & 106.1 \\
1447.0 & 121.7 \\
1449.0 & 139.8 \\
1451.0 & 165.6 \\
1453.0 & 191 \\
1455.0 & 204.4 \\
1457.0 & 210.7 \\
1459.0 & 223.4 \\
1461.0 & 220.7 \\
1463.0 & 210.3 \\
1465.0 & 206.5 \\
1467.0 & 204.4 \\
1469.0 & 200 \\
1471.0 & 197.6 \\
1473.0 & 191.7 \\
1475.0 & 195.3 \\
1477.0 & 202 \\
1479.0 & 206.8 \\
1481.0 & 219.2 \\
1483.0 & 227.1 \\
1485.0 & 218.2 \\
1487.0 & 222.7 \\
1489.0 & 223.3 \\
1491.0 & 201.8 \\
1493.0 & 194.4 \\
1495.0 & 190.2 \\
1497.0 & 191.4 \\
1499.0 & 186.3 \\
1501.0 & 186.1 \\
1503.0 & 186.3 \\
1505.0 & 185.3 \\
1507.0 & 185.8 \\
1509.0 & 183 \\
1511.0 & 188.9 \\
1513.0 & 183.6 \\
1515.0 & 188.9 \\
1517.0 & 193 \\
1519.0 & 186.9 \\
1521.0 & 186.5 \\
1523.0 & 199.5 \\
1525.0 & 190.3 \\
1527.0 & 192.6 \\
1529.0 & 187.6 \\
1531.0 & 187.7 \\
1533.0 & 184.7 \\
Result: 7.7 km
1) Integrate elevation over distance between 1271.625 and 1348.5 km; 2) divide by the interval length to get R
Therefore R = 186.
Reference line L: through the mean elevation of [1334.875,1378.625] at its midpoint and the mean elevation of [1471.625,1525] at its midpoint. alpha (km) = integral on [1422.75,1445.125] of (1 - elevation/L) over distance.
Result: 4.4 km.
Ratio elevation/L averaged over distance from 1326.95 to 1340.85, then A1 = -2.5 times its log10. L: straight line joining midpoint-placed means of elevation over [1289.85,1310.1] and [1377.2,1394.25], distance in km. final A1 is 0.23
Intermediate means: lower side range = 194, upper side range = 180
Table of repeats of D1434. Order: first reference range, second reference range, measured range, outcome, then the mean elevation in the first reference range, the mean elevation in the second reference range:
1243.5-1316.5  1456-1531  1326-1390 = 5.4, 194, 199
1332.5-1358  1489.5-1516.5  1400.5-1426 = 0.7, 179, 189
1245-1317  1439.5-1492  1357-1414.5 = 3.0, 194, 189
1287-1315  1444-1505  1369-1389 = 1.2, 194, 195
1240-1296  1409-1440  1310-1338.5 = 2.0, 194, 172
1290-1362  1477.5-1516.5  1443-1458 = 2.8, 185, 198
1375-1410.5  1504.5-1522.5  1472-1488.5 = -2.3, 180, 187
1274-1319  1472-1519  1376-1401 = 1.9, 193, 198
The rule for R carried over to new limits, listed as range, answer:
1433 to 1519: 186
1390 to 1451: 165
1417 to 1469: 172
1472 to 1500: 205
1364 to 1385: 183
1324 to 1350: 171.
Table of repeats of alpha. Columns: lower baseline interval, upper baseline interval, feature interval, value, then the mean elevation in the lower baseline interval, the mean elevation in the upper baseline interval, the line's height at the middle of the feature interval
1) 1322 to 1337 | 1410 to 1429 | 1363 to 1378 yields -1.4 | 159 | 179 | 168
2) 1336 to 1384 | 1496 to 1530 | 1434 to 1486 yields 1.8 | 186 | 188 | 187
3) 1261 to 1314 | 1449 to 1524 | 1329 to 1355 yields 3.0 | 194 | 198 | 195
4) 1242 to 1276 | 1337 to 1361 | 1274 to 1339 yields 2.4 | 194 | 189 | 192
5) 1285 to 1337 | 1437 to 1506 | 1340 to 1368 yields -0.8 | 184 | 187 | 185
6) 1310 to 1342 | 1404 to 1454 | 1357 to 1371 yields -1.3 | 174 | 162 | 170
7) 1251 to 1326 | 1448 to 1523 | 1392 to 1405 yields 1.1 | 194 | 197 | 196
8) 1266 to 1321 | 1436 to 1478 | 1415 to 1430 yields -0.1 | 194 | 175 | 179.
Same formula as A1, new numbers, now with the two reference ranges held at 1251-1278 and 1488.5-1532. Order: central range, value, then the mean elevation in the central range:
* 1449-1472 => -0.05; 200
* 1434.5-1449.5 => 0.46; 125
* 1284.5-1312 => 0.00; 194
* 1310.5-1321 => 0.01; 192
